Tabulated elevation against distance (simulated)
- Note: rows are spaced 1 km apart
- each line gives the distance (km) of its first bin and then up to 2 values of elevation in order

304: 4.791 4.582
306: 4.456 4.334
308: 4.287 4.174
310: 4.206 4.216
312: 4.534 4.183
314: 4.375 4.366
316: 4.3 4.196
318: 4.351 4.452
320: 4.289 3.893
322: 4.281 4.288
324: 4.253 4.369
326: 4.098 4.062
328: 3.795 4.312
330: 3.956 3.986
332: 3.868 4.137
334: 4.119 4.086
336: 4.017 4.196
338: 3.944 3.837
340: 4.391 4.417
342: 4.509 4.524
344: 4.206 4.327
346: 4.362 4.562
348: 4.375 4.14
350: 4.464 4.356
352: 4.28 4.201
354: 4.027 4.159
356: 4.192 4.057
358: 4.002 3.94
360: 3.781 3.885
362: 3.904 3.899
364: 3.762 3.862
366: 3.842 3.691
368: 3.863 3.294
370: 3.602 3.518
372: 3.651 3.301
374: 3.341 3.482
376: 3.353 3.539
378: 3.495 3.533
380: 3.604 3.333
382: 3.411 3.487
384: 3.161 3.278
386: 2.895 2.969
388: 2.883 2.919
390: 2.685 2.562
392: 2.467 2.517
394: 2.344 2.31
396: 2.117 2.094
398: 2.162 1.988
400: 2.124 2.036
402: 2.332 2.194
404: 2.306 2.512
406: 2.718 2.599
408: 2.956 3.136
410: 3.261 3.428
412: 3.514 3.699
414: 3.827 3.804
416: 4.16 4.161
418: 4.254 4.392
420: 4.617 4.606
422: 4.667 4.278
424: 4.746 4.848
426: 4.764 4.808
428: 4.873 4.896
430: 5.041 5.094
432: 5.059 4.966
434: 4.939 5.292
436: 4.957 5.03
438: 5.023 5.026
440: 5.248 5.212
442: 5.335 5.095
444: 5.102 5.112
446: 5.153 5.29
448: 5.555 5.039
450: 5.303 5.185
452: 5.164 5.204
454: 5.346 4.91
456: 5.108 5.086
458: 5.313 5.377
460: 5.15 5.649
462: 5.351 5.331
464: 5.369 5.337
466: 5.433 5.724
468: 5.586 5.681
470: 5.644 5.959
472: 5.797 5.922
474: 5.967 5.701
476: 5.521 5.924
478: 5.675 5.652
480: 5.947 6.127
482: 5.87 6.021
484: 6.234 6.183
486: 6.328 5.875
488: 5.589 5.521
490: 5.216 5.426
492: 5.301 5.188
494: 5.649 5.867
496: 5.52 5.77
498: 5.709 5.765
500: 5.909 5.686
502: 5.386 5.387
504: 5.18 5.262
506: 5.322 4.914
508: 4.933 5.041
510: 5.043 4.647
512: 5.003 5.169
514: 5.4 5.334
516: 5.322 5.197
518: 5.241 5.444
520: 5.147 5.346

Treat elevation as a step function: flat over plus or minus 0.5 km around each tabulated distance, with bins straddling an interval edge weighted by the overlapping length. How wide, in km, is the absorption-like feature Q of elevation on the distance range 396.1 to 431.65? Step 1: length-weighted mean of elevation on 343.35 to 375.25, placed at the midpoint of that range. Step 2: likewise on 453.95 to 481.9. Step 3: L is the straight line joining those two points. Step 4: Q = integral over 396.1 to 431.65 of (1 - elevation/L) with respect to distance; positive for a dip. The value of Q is 8.8 km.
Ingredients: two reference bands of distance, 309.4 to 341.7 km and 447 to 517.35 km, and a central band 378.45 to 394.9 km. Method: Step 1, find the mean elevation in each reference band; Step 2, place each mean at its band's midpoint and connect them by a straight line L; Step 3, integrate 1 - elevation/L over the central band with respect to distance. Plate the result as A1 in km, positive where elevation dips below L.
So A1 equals 6.0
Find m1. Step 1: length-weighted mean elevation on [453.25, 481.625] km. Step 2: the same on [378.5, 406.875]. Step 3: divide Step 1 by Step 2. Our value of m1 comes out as 2.08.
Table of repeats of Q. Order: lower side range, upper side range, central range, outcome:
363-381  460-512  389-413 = 8.9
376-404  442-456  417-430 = -1.6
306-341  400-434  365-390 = 3.9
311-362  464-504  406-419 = 3.7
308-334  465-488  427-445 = 1.2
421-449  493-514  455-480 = -1.8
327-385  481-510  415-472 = -1.4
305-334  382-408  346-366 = -3.9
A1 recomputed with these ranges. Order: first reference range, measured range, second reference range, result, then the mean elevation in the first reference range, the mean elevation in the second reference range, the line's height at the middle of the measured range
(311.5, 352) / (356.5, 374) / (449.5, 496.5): 3.1 km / 4.23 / 5.58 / 4.55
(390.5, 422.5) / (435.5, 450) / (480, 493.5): -3.0 km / 3.06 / 5.77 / 4.28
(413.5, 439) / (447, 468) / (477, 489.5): 0.2 km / 4.69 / 5.92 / 5.36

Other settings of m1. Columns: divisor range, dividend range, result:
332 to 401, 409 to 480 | 1.41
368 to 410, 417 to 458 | 1.72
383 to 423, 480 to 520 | 1.79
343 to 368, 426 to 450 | 1.24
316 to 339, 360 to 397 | 0.79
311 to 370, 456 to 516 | 1.34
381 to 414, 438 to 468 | 1.92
